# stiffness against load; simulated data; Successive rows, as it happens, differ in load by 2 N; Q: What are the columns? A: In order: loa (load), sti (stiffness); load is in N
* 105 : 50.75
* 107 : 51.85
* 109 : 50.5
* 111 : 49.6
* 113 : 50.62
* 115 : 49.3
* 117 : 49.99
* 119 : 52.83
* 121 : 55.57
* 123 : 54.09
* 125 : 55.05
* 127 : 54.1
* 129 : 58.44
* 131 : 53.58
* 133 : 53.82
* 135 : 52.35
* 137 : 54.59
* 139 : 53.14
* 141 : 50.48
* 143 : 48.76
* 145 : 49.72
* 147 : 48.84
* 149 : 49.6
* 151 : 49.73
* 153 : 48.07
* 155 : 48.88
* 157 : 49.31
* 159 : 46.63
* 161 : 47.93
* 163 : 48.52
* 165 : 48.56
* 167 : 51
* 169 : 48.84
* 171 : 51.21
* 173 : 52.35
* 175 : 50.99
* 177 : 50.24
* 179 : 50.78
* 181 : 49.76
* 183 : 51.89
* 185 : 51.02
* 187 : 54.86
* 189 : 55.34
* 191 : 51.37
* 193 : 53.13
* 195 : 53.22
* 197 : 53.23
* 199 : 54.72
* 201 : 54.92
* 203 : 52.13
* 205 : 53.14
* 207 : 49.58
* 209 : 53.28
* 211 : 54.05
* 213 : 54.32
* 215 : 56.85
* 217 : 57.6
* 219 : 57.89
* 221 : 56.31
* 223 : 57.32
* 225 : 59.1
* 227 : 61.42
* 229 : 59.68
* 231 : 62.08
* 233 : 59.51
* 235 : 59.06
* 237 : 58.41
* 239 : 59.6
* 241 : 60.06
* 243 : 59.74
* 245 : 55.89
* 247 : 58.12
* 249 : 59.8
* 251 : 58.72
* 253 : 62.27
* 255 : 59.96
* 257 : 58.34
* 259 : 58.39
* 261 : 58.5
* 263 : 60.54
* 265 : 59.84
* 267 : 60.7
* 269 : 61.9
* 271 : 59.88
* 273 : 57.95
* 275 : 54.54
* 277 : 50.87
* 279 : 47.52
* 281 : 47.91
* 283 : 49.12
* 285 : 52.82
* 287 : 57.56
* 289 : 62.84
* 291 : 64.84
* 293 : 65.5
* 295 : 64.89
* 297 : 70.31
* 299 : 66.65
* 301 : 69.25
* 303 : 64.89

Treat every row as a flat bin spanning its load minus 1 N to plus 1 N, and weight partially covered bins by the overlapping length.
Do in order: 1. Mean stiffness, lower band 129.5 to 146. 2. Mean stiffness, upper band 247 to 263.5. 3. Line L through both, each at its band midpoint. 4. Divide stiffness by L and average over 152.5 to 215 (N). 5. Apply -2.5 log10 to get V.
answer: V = 0.07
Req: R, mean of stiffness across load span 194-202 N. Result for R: 54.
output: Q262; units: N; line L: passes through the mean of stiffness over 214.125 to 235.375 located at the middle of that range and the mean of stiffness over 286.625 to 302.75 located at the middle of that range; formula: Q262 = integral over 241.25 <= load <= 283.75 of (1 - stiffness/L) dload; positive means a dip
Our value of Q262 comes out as 3.5 N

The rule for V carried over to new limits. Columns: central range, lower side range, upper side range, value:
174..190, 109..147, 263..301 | 0.06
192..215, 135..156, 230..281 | 0.02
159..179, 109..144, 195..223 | 0.08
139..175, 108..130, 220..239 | 0.11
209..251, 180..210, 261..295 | -0.07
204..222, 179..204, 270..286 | -0.04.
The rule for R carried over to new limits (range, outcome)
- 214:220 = 57.4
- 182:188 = 52.6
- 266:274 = 60.1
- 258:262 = 58.4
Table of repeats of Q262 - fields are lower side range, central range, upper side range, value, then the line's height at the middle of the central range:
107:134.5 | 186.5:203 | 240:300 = 0.62 N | 55.8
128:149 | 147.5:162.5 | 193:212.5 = 1.11 N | 52.5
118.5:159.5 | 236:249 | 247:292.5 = -0.54 N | 56.4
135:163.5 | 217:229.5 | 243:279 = -0.69 N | 55.4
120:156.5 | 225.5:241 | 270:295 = -1.43 N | 54.9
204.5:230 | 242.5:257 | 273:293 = -0.92 N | 55.6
